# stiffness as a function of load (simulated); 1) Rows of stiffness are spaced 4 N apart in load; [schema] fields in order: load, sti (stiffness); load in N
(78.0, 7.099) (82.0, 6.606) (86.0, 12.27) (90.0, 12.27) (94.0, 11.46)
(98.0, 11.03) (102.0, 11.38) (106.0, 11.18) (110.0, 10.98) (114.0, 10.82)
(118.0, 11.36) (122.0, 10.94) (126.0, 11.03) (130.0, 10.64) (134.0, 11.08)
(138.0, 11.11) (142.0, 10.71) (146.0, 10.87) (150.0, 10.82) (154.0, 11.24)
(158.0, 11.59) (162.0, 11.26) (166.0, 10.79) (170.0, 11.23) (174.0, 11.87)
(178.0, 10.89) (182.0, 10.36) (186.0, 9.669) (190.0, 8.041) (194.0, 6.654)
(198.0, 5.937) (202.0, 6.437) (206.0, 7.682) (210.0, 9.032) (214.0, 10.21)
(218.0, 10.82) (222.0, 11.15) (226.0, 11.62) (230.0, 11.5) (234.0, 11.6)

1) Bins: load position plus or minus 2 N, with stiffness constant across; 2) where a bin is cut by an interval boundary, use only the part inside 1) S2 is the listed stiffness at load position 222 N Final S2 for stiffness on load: 11.15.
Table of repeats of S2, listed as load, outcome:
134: 11.08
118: 11.36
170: 11.23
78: 7.099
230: 11.5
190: 8.041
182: 10.36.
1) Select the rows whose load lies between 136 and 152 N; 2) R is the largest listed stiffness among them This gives 11.11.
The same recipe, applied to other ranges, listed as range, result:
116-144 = 11.36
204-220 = 10.82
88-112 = 12.27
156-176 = 11.87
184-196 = 9.669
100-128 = 11.38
